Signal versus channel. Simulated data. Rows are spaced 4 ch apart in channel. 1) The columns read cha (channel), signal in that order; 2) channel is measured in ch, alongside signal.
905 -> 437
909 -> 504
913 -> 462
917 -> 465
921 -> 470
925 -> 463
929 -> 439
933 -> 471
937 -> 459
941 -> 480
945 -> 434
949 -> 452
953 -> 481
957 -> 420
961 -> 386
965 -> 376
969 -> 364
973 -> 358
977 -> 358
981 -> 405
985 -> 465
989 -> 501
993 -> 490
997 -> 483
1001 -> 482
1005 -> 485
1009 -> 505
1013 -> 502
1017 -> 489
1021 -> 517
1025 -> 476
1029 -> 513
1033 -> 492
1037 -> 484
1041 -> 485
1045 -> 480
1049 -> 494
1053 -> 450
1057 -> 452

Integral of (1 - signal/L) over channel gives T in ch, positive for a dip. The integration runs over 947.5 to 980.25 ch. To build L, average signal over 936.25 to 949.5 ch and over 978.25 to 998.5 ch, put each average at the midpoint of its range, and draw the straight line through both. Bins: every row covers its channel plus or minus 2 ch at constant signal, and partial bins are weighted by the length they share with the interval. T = 4.36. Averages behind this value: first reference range 456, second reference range 464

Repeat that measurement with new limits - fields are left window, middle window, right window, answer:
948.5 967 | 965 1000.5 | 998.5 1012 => 2.5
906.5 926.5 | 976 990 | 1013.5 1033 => 1.6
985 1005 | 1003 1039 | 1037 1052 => -0.8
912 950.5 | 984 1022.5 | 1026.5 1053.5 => -1.2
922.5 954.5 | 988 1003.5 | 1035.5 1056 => -0.6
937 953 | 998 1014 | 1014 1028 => -0.1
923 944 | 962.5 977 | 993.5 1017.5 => 3.4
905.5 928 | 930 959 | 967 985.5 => -1.8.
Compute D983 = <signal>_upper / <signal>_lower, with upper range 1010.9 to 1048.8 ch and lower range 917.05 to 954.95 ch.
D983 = 1.1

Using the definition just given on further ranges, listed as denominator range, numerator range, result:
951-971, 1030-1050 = 1.20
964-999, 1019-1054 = 1.15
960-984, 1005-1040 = 1.31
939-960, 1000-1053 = 1.09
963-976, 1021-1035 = 1.36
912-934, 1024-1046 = 1.06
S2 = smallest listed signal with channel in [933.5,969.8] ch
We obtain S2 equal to 364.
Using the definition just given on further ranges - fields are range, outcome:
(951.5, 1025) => 358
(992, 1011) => 482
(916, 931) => 439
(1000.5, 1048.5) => 476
